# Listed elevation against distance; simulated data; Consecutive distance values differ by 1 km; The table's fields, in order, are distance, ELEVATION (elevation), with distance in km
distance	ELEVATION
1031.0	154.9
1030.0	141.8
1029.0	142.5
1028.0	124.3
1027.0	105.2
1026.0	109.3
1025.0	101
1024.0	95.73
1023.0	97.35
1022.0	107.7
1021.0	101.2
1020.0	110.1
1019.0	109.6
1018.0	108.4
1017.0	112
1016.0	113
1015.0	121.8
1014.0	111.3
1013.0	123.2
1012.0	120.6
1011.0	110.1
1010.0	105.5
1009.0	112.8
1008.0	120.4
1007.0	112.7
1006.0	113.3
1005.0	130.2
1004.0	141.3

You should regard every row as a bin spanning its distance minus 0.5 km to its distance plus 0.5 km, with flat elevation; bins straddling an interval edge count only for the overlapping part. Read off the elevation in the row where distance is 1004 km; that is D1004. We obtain 141.3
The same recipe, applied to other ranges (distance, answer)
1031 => 154.9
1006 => 113.3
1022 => 107.7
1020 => 110.1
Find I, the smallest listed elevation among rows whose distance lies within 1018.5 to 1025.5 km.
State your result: 95.73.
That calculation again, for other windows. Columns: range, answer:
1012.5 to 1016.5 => 111.3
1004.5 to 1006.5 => 113.3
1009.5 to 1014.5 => 105.5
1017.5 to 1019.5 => 108.4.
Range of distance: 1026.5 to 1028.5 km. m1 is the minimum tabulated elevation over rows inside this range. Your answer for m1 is 105.2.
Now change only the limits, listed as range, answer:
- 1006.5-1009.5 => 112.7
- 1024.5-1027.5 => 101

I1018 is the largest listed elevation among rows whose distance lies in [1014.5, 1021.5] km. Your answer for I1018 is 121.8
